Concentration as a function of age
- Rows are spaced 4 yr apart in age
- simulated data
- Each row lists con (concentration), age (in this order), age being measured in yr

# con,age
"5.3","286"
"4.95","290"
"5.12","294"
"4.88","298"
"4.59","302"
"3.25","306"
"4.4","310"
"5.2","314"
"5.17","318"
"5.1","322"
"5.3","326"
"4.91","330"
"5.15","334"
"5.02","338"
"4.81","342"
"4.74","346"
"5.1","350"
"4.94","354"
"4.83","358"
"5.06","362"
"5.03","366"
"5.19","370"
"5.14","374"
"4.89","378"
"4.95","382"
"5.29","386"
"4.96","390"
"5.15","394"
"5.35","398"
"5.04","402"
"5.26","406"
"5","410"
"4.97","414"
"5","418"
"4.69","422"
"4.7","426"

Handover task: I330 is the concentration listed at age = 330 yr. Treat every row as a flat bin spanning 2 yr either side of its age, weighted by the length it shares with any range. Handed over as 4.91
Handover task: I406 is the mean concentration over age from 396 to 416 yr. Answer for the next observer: 5.12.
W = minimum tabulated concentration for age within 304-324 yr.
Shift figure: 3.25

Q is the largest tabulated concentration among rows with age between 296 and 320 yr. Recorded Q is 5.2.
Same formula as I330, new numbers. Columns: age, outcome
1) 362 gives 5.06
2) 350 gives 5.1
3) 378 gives 4.89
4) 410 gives 5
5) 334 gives 5.15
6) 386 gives 5.29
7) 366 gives 5.03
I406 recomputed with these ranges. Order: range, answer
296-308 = 4.24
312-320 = 5.19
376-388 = 5.04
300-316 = 4.36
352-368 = 4.97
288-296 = 5.04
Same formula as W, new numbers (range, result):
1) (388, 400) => 4.96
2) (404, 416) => 4.97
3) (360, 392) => 4.89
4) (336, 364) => 4.74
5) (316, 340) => 4.91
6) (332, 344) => 4.81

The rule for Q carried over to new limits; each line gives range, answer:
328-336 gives 5.15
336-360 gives 5.1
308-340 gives 5.3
